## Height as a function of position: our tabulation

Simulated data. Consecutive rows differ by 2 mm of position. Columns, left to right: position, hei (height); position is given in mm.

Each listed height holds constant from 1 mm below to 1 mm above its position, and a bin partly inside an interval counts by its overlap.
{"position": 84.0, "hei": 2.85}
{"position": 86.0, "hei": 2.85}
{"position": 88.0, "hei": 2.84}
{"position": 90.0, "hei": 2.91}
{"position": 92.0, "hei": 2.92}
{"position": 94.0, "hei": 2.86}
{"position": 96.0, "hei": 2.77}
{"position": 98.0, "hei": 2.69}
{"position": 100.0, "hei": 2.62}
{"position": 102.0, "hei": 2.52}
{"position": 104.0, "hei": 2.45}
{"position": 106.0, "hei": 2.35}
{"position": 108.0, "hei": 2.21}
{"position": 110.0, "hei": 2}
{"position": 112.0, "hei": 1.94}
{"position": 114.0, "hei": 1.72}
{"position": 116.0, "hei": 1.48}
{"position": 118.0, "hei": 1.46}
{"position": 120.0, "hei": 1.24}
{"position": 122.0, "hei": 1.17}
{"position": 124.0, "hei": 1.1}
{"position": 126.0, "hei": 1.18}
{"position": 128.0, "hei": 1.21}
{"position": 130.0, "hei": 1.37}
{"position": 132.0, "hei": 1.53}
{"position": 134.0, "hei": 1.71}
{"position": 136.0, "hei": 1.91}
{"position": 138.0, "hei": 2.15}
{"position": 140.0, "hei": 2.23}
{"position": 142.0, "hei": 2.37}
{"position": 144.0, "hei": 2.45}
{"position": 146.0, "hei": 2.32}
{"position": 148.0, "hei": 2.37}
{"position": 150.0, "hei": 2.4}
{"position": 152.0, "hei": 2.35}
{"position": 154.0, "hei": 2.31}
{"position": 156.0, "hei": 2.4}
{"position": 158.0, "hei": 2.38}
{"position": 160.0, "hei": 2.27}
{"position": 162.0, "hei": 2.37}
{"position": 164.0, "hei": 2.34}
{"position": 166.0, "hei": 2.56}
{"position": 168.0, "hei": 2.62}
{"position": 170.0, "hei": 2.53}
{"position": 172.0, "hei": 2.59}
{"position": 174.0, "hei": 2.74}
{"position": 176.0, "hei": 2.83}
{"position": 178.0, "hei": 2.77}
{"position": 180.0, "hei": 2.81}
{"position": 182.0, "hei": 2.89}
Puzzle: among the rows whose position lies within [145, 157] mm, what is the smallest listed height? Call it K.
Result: 2.31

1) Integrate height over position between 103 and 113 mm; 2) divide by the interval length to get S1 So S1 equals 2.19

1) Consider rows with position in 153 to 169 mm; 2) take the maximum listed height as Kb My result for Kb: 2.62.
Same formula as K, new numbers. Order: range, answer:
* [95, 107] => 2.35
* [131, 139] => 1.53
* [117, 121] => 1.24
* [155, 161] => 2.27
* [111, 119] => 1.46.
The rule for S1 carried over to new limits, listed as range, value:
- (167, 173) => 2.58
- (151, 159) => 2.36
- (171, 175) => 2.67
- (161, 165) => 2.35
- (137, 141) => 2.19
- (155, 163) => 2.35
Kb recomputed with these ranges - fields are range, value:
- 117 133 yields 1.53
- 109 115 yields 2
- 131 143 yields 2.37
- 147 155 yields 2.4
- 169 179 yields 2.83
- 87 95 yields 2.92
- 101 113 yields 2.52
